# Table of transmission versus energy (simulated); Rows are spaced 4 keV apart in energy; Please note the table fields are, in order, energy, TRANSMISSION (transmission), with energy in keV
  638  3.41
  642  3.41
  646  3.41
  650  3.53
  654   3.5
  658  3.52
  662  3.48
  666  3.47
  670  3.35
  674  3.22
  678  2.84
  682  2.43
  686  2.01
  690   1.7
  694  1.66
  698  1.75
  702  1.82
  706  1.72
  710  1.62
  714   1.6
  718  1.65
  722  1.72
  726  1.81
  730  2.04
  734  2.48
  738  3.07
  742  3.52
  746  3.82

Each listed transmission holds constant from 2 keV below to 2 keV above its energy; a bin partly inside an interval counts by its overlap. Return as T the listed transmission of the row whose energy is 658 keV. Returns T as 3.52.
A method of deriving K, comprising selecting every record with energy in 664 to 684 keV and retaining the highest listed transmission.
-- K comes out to 3.47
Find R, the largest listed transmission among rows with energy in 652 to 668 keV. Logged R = 3.52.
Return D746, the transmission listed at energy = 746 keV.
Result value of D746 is 3.82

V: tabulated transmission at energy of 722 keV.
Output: 1.72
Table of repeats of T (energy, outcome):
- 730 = 2.04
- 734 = 2.48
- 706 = 1.72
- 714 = 1.6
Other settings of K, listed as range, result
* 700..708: 1.82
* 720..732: 2.04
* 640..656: 3.53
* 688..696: 1.7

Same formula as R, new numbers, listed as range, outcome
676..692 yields 2.84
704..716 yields 1.72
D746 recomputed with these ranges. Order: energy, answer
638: 3.41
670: 3.35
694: 1.66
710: 1.62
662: 3.48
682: 2.43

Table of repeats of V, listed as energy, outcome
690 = 1.7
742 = 3.52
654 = 3.5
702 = 1.82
